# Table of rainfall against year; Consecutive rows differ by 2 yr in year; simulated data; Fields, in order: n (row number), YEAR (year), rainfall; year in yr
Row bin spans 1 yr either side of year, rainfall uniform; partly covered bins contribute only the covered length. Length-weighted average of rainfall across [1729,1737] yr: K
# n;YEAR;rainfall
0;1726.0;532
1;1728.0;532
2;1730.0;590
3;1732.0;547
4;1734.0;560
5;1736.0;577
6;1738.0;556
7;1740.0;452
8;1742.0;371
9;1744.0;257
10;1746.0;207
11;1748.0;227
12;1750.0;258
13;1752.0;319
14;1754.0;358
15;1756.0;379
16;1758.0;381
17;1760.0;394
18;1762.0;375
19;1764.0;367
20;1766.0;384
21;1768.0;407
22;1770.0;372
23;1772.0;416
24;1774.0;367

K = 568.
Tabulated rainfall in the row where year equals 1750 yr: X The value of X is 258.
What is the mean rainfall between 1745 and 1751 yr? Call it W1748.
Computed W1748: 231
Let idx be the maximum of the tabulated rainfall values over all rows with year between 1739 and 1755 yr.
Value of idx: 452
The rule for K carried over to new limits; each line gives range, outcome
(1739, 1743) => 412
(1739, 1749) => 303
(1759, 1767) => 380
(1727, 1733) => 556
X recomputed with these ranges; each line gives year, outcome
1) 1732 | 547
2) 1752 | 319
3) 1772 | 416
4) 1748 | 227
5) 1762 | 375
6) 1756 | 379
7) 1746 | 207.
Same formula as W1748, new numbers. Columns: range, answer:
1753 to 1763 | 377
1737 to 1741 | 504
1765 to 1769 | 396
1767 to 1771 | 390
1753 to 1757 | 368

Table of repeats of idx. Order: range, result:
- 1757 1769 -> 407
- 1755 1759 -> 381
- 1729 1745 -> 590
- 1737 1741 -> 556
